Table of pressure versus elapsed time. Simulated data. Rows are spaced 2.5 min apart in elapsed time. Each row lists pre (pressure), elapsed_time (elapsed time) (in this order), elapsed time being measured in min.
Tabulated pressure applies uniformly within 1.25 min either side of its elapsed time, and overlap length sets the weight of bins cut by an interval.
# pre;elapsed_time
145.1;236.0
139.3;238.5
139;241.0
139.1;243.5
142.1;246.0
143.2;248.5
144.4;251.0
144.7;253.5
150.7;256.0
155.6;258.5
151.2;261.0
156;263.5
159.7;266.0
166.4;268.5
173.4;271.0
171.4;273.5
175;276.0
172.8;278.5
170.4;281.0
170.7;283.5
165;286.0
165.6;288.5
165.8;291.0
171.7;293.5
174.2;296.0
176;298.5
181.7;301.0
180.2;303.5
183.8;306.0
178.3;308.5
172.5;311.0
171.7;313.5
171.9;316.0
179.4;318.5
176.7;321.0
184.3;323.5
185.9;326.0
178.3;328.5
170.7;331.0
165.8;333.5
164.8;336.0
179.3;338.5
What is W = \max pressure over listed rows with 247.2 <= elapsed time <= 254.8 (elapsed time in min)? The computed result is 144.7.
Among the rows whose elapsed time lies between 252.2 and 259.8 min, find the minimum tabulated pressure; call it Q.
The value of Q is 144.7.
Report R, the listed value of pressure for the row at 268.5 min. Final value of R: 166.4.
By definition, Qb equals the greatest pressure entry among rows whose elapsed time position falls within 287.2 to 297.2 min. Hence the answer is 174.2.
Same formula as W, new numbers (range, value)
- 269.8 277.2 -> 175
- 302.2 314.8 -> 183.8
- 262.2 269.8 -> 166.4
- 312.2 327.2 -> 185.9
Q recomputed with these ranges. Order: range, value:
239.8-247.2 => 139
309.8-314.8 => 171.7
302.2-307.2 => 180.2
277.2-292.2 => 165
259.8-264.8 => 151.2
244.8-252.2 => 142.1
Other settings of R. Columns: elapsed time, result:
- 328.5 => 178.3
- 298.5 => 176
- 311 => 172.5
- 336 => 164.8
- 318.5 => 179.4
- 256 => 150.7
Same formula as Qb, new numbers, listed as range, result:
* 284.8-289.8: 165.6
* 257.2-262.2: 155.6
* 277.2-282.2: 172.8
